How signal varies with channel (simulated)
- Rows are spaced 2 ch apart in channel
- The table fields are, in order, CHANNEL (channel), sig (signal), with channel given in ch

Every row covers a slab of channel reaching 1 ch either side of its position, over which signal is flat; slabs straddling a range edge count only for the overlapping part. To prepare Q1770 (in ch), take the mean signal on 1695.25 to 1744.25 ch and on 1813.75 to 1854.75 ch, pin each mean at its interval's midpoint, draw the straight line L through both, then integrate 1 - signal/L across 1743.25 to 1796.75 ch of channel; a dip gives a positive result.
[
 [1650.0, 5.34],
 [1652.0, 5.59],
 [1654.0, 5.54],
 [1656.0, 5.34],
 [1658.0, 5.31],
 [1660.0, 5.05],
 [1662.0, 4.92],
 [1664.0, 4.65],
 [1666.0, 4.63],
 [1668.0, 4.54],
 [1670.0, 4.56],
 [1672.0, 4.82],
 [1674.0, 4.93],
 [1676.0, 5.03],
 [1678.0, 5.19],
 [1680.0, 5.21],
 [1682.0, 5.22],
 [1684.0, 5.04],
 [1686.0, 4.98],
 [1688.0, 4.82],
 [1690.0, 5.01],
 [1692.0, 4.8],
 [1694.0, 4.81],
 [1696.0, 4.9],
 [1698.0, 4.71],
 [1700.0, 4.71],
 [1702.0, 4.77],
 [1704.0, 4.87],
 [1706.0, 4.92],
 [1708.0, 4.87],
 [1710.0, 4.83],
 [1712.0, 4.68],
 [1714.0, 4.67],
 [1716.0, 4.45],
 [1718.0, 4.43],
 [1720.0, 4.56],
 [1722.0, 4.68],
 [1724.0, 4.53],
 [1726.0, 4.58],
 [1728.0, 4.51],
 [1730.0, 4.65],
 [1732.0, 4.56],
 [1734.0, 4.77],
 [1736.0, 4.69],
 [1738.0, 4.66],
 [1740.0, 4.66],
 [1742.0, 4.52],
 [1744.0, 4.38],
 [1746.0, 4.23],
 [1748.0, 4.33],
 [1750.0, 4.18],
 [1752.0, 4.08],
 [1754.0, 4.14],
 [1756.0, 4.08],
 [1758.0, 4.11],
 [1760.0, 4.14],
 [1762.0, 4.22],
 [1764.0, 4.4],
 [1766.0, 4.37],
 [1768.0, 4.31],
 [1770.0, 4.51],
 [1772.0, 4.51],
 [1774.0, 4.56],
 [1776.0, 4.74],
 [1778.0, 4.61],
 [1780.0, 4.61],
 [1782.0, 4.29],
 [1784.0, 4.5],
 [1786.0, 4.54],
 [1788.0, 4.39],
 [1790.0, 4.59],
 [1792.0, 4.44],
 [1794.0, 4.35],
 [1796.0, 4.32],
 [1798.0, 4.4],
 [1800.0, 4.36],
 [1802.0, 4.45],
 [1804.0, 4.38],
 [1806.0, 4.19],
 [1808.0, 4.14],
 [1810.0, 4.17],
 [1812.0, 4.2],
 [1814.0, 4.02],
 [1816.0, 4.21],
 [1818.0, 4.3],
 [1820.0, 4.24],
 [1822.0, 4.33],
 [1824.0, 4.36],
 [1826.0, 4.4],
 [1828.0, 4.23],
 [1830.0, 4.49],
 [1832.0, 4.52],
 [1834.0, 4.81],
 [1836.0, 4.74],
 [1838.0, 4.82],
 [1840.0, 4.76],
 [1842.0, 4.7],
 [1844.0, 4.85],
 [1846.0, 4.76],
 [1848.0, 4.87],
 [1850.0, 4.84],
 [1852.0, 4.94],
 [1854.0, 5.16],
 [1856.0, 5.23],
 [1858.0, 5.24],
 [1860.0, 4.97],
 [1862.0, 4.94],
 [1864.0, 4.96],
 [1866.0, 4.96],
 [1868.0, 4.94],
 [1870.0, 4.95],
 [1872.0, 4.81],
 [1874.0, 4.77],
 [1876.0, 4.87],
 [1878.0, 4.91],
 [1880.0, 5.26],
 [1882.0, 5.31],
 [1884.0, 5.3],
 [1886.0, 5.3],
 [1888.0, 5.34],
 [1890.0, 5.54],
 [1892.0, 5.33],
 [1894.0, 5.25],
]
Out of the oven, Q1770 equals 3.08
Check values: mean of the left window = 4.67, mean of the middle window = 4.37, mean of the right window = 4.6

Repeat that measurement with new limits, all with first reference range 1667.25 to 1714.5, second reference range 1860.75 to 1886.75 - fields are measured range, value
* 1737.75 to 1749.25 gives 1.1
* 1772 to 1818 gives 5.3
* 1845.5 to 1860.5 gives 0.0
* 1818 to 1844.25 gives 2.3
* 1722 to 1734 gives 0.8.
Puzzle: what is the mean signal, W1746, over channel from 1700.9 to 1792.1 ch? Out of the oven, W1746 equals 4.5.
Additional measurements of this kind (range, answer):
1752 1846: 4.41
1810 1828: 4.25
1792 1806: 4.37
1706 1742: 4.64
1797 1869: 4.61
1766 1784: 4.51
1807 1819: 4.17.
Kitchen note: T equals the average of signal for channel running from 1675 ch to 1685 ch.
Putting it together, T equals 5.14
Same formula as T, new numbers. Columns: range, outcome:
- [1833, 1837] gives 4.78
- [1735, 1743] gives 4.63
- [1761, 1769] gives 4.33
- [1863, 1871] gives 4.95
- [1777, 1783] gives 4.5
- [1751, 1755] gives 4.11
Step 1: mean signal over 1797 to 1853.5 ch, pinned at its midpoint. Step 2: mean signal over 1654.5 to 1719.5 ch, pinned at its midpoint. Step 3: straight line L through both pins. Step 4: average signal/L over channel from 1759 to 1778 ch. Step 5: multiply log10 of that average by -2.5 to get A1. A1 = 0.05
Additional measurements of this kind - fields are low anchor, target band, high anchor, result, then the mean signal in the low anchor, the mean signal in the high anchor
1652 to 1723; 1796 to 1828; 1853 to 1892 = 0.18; 4.88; 5.1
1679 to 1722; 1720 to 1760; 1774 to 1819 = 0.05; 4.82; 4.38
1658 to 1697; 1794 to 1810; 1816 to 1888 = 0.13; 4.91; 4.82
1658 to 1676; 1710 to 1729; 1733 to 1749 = 0.01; 4.81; 4.53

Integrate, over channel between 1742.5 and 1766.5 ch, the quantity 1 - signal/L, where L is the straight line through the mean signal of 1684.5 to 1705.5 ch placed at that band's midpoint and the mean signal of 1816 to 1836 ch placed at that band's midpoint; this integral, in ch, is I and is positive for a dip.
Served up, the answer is 2.2 ch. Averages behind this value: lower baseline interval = 4.84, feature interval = 4.22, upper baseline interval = 4.42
